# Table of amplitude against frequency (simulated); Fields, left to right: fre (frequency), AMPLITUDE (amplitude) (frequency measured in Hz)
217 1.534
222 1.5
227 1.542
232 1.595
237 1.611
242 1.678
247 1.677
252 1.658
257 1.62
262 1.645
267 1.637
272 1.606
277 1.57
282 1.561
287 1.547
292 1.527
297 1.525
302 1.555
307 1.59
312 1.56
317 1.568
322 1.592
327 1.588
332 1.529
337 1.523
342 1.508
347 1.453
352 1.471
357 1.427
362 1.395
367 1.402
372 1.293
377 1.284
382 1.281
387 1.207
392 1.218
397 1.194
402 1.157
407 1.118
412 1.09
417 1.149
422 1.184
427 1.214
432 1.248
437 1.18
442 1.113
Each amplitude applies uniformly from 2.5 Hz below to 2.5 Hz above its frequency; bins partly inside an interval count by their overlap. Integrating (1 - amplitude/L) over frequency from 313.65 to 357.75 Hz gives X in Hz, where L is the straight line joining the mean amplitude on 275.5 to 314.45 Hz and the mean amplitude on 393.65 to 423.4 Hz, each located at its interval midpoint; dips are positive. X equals -3.55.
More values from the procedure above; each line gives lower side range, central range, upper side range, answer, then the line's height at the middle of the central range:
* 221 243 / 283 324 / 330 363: -1.1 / 1.52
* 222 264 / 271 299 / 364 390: -0.7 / 1.52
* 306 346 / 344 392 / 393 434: 0.6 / 1.37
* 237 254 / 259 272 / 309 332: 0.0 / 1.64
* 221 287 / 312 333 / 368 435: -2.2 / 1.42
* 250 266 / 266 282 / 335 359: 0.2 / 1.61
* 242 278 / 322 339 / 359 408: -1.6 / 1.42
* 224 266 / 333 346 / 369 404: -1.4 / 1.37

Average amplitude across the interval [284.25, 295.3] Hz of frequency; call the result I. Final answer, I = 1.54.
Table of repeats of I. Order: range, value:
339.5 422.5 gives 1.29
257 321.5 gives 1.58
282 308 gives 1.55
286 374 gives 1.5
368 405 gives 1.24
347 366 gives 1.43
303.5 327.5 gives 1.58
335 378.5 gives 1.42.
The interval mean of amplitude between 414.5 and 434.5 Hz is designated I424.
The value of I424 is 1.2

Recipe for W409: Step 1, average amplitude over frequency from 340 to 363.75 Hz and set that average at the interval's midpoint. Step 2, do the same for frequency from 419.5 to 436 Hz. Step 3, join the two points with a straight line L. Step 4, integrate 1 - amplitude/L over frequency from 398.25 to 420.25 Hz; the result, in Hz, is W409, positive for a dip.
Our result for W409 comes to 2.4 Hz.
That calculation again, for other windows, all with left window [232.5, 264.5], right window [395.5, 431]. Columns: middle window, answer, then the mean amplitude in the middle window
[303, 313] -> -0.71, 1.57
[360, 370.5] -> -0.70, 1.39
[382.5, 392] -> 0.09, 1.23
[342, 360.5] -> -1.54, 1.46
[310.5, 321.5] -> -0.94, 1.57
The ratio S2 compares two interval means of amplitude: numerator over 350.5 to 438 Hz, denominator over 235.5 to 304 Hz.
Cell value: 0.8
